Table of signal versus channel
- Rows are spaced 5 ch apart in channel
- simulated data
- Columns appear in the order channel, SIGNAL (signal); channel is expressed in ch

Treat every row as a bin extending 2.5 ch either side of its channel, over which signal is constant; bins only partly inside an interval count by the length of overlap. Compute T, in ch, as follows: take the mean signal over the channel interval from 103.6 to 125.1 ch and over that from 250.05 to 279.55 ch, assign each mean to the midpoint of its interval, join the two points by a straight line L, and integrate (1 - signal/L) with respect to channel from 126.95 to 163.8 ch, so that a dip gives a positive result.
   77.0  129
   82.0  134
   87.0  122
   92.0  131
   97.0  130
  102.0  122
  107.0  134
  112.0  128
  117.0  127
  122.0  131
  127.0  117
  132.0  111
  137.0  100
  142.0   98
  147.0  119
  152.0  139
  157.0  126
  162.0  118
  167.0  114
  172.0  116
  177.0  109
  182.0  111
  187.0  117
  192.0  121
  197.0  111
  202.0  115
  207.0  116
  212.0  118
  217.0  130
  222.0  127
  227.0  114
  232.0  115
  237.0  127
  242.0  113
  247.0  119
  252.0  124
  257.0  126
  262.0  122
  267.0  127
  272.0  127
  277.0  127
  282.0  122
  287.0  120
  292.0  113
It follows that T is 3.6 ch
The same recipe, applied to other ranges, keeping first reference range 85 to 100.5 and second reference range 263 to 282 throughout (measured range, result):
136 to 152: 2.0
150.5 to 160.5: -0.3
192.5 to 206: 1.3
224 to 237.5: 0.9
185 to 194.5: 0.6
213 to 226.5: 0.1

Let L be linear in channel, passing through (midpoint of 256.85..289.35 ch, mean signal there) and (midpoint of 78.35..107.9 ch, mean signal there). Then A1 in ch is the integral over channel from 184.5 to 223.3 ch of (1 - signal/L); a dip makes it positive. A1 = 2.1 ch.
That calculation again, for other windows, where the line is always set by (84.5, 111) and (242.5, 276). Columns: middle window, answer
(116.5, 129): 0.2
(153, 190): 2.7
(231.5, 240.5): 0.2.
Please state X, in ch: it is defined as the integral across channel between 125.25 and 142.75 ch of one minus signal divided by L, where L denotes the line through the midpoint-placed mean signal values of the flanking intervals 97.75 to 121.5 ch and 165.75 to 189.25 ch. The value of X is 2.3 ch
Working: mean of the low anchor 128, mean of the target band 107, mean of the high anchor 113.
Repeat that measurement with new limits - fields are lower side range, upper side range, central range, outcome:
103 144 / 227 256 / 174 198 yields 1.0 ch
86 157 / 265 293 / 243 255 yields 0.2 ch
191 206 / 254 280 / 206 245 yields -0.3 ch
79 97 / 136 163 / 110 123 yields -0.5 ch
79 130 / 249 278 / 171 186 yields 1.7 ch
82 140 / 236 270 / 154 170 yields 0.4 ch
